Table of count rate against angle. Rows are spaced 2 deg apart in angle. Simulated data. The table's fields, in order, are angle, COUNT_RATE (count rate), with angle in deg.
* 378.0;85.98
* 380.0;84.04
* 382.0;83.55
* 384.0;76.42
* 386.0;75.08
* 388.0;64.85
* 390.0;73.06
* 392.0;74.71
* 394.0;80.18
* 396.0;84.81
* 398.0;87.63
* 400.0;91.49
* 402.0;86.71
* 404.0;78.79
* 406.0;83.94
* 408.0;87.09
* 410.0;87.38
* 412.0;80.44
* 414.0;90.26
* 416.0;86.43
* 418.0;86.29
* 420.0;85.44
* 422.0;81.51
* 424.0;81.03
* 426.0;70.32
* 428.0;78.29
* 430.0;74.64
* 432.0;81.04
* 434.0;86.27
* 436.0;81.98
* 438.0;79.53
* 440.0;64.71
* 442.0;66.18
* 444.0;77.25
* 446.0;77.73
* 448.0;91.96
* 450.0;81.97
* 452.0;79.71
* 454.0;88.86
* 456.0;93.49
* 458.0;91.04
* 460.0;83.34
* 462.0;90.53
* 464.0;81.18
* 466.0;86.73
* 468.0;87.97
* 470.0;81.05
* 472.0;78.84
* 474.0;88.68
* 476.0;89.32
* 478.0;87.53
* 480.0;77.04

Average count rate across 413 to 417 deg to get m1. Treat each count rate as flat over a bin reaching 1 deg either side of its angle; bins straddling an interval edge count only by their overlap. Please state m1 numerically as 88.3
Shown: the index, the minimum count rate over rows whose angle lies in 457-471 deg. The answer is 81.05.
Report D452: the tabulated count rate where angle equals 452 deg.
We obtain 79.71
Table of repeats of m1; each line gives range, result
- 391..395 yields 77.4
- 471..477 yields 85.6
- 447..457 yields 87.2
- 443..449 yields 82.3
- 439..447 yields 71.5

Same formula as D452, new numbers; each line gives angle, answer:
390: 73.06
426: 70.32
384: 76.42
